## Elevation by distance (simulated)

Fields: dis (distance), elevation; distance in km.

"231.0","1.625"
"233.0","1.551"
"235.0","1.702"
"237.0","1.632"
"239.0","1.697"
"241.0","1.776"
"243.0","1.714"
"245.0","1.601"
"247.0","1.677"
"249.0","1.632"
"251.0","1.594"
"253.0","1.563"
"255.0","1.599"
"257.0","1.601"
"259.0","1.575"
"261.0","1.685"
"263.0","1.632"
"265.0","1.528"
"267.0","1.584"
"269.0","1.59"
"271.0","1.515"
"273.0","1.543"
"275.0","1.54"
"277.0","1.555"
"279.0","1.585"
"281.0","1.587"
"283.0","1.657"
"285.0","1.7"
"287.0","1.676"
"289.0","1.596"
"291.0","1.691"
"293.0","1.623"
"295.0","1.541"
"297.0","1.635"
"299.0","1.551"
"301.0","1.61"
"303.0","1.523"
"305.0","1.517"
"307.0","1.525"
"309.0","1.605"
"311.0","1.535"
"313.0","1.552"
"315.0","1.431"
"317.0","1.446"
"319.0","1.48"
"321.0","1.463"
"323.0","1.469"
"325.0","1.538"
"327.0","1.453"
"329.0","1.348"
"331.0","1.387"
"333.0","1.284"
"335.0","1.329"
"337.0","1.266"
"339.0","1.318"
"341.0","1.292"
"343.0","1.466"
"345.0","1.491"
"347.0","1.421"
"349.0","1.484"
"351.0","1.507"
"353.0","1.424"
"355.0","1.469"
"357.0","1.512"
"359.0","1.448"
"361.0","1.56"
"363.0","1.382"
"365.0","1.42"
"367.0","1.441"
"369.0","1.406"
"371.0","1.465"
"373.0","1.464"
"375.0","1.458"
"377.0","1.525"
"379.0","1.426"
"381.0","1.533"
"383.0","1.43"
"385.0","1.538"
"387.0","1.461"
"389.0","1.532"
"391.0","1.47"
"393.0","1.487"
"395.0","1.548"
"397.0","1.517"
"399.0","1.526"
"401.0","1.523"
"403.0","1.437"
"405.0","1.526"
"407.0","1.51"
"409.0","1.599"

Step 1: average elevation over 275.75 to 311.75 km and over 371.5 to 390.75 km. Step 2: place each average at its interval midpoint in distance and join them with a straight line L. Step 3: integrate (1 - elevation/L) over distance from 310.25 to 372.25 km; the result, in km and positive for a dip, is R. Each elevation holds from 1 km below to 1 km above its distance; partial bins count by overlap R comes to 4.0 km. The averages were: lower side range 1.6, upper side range 1.48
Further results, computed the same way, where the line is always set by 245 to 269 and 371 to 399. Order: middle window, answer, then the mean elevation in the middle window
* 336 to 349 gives 1.24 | 1.38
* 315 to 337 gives 1.87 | 1.41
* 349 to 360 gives 0.33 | 1.47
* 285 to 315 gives -0.30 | 1.58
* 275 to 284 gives -0.02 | 1.59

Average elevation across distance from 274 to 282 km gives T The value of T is 1.57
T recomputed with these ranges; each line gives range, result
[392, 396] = 1.52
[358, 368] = 1.45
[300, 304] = 1.57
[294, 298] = 1.59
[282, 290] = 1.66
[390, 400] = 1.51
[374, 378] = 1.49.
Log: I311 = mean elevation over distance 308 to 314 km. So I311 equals 1.56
